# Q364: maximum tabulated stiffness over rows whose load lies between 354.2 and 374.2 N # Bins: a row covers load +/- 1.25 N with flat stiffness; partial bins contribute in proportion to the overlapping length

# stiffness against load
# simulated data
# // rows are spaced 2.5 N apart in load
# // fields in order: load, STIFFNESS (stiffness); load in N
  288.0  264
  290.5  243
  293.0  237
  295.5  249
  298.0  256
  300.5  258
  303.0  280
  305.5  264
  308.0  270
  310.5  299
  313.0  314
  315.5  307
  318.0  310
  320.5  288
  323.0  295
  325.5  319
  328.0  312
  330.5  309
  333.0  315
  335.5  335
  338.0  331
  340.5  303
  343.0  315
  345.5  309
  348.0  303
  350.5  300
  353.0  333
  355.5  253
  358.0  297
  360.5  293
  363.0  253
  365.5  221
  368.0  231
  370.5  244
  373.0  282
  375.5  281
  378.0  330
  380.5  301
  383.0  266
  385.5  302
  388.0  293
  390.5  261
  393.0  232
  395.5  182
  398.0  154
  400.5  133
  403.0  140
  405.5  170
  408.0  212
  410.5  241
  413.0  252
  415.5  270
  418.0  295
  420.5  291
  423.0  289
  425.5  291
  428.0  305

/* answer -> 297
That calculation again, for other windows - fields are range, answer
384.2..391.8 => 302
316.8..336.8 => 335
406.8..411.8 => 241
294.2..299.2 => 256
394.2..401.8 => 182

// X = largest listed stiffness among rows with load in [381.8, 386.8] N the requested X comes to 302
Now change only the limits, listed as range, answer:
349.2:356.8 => 333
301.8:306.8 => 280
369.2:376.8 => 282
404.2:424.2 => 295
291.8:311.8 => 299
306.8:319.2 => 314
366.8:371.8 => 244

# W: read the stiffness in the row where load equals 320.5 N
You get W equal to 288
